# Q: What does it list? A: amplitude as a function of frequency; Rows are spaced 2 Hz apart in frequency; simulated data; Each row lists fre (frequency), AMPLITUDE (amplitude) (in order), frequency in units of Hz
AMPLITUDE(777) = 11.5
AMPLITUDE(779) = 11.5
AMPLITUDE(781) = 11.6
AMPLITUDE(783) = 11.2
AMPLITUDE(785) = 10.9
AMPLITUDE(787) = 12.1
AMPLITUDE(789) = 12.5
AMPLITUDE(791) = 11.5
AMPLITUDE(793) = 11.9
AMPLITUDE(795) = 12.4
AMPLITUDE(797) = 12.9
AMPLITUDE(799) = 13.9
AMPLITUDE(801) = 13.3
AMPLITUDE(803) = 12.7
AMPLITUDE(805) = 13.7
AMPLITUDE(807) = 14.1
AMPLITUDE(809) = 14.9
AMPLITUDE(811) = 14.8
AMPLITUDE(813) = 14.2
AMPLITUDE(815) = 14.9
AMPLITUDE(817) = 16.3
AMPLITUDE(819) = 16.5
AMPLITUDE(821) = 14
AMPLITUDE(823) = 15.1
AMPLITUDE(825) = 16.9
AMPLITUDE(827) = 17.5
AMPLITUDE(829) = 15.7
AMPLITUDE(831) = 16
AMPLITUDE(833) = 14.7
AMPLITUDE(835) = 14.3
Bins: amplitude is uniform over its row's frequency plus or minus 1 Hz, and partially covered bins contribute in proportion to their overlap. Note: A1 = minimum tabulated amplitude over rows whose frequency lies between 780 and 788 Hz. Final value 10.9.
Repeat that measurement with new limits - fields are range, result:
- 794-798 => 12.4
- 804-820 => 13.7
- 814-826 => 14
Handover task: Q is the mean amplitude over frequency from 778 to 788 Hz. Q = 11.5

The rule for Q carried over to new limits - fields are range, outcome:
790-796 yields 11.9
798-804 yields 13.3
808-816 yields 14.7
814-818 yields 15.6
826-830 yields 16.6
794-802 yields 13.1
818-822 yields 15.2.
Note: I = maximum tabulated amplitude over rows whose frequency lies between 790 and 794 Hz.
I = 11.9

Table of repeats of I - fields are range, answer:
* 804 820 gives 16.5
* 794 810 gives 14.9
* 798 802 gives 13.9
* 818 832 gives 17.5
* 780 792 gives 12.5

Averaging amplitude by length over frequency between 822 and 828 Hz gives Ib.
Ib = 16.5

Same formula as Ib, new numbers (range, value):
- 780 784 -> 11.4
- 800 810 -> 13.7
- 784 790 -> 11.8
